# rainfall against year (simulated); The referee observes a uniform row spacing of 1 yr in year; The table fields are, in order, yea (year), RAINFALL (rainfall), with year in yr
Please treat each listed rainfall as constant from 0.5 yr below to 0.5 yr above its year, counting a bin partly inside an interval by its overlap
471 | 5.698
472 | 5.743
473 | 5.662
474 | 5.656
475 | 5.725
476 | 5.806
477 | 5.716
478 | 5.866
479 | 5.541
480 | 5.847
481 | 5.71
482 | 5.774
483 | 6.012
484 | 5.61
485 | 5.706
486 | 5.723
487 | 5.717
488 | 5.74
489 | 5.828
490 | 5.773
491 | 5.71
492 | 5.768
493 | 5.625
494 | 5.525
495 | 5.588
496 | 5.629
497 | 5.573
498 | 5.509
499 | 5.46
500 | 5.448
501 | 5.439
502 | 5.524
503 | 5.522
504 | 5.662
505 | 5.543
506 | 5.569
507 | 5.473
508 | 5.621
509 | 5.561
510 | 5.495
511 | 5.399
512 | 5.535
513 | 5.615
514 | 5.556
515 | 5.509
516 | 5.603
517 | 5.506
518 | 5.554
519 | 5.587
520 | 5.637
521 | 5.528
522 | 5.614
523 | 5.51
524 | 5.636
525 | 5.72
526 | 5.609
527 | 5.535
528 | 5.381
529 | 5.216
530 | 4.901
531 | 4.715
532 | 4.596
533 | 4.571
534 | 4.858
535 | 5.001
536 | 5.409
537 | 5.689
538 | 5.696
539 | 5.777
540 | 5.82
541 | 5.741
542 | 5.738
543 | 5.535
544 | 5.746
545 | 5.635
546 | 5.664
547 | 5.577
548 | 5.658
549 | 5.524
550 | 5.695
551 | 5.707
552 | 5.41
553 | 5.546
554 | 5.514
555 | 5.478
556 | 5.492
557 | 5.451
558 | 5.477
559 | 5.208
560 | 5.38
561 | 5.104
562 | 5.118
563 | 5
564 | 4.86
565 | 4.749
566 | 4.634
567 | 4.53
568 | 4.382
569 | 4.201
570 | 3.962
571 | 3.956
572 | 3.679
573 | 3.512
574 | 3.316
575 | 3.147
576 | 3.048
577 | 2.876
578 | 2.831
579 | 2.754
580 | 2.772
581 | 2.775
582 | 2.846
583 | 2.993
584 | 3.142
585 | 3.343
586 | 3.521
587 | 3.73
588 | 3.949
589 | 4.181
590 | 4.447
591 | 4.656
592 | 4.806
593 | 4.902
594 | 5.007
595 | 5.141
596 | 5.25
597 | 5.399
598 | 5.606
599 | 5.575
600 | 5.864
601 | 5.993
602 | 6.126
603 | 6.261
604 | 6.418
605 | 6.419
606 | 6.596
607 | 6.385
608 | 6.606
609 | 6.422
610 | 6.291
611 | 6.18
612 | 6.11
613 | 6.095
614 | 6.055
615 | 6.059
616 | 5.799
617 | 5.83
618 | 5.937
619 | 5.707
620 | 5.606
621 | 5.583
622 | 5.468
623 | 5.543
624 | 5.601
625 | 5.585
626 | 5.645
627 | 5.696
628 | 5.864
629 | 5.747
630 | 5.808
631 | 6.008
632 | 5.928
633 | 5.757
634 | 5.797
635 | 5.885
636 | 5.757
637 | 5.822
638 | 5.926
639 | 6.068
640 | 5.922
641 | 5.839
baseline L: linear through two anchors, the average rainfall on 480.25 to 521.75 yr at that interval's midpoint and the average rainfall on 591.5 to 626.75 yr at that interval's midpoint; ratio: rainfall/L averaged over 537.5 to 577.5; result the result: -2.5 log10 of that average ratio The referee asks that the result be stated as 0.15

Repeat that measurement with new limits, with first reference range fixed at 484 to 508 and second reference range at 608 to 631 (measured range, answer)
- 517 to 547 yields 0.05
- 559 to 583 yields 0.42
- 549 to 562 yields 0.06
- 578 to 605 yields 0.27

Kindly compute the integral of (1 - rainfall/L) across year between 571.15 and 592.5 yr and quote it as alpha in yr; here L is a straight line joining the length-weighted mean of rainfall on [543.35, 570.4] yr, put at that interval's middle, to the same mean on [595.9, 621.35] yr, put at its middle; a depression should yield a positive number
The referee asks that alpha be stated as 8.2 yr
